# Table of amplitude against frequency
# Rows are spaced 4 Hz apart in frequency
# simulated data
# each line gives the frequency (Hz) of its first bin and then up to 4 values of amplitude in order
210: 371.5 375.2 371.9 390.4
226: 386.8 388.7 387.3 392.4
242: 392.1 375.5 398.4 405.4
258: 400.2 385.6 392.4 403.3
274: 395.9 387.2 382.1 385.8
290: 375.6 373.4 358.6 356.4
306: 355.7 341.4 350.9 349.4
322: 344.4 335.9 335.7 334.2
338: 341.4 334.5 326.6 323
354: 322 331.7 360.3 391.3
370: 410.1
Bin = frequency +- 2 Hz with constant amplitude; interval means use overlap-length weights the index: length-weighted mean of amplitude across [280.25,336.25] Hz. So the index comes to 355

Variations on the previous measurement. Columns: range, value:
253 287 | 393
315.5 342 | 340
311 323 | 348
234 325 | 377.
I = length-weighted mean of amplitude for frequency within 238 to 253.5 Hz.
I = 391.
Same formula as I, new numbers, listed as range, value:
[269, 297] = 385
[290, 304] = 365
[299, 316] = 352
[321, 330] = 339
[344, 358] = 325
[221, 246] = 388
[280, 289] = 383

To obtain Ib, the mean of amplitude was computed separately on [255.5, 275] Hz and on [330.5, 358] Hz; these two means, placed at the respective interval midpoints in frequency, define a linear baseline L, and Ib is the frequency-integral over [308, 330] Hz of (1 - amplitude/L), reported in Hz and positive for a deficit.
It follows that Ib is 0.5 Hz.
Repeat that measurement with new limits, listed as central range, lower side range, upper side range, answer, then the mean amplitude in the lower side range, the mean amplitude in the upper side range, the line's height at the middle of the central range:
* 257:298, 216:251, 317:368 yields -2.0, 387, 341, 368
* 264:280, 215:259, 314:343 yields -1.0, 389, 340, 371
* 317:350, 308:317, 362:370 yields 2.4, 347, 388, 363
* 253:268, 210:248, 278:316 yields -0.8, 384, 366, 375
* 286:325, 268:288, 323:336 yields 0.5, 391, 336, 362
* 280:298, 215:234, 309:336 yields -1.0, 384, 342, 356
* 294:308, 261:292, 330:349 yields 0.3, 389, 334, 367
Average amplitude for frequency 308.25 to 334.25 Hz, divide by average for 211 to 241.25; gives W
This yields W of 0.89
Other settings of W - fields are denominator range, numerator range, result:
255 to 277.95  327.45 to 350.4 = 0.84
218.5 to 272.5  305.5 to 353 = 0.86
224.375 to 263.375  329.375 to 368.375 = 0.87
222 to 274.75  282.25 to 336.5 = 0.90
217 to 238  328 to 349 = 0.86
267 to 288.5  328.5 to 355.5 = 0.85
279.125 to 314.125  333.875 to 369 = 0.94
